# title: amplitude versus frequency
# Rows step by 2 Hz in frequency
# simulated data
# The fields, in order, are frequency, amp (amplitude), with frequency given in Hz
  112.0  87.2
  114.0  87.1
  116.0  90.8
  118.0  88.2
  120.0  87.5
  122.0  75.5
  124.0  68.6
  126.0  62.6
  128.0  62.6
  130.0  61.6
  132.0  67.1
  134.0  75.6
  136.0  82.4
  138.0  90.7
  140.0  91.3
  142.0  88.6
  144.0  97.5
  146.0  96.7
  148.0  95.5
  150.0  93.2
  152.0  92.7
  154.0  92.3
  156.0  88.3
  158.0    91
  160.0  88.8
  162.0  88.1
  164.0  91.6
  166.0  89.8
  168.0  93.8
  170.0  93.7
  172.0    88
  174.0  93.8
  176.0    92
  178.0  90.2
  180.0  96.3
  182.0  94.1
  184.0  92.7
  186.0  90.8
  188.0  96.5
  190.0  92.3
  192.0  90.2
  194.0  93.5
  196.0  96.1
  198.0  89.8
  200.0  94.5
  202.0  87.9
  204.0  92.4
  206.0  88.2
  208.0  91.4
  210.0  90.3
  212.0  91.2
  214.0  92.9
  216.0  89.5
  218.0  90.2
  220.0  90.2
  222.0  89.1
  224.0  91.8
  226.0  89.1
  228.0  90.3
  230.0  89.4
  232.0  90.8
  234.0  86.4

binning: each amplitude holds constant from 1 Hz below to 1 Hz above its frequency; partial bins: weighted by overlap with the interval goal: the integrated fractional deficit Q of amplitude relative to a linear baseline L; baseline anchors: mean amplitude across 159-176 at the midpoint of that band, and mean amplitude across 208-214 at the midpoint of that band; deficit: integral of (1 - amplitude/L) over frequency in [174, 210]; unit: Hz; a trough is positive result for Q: -0.5 Hz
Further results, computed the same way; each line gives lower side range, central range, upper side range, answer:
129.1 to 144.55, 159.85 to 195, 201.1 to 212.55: -2.2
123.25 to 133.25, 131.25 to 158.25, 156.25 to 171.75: -4.3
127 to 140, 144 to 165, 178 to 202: -2.8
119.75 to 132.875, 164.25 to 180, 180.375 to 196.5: -0.9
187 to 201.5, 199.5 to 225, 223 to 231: 0.2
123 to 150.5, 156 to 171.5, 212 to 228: -1.3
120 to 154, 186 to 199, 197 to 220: -0.6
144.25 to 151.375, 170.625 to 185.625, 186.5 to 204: 0.2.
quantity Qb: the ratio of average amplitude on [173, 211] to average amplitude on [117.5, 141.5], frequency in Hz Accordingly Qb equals 1.2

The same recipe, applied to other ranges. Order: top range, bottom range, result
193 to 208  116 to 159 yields 1.10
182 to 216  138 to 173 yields 1.00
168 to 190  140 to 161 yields 1.00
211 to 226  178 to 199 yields 0.97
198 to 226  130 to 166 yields 1.03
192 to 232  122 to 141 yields 1.23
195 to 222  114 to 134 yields 1.22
